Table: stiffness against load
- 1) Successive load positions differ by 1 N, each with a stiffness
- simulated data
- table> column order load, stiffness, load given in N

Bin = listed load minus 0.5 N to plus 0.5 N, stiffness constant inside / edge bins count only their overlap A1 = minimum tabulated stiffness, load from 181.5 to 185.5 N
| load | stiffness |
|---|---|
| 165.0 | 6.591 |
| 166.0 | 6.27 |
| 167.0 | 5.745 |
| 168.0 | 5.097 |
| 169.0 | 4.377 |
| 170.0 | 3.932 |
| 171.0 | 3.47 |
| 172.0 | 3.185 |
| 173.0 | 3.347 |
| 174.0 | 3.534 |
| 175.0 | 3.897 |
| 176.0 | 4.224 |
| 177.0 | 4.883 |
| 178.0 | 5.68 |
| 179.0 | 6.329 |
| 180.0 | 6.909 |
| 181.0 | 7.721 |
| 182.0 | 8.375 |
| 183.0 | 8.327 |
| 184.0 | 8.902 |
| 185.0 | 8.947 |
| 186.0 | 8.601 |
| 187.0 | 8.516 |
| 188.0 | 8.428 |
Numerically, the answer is 8.327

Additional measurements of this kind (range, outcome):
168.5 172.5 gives 3.185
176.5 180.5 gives 4.883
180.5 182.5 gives 7.721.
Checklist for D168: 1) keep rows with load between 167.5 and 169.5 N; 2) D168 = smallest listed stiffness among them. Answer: 4.377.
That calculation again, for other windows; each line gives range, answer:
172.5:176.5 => 3.347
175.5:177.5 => 4.224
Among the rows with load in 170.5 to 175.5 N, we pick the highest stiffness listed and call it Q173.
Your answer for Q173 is 3.897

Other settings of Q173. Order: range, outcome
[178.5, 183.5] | 8.375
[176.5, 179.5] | 6.329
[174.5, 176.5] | 4.224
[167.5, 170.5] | 5.097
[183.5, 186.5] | 8.947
